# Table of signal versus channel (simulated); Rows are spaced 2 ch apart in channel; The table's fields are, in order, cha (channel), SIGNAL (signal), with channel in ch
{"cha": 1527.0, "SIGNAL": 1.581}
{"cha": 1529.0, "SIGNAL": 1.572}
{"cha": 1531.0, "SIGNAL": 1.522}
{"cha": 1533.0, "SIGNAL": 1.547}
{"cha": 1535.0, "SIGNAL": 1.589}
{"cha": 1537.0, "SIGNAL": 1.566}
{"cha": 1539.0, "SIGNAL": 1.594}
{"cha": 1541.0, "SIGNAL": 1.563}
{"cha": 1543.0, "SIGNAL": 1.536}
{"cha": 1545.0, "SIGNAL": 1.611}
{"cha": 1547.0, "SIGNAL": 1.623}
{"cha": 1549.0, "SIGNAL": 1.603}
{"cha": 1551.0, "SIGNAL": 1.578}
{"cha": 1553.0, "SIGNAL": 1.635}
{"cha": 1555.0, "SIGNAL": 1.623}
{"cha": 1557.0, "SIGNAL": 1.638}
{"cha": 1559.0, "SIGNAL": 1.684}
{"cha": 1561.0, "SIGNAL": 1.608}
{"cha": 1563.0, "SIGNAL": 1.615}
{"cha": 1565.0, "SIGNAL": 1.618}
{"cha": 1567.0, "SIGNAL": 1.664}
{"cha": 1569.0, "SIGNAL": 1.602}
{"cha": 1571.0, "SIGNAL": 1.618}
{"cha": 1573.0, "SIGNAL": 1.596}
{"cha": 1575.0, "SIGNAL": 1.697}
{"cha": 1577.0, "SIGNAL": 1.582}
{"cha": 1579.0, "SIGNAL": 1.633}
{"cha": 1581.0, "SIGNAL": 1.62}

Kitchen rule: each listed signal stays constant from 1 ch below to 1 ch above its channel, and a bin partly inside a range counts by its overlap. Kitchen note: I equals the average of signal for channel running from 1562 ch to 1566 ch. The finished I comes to 1.62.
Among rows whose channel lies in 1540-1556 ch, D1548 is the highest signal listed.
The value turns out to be 1.635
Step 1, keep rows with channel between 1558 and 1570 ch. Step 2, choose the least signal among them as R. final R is 1.602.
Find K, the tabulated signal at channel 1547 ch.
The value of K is 1.623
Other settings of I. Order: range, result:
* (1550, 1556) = 1.61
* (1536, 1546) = 1.57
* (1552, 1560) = 1.65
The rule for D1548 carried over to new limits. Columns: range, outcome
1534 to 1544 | 1.594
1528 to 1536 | 1.589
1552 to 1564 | 1.684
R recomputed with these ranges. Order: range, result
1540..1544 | 1.536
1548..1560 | 1.578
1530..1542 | 1.522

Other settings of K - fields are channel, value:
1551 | 1.578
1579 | 1.633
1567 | 1.664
